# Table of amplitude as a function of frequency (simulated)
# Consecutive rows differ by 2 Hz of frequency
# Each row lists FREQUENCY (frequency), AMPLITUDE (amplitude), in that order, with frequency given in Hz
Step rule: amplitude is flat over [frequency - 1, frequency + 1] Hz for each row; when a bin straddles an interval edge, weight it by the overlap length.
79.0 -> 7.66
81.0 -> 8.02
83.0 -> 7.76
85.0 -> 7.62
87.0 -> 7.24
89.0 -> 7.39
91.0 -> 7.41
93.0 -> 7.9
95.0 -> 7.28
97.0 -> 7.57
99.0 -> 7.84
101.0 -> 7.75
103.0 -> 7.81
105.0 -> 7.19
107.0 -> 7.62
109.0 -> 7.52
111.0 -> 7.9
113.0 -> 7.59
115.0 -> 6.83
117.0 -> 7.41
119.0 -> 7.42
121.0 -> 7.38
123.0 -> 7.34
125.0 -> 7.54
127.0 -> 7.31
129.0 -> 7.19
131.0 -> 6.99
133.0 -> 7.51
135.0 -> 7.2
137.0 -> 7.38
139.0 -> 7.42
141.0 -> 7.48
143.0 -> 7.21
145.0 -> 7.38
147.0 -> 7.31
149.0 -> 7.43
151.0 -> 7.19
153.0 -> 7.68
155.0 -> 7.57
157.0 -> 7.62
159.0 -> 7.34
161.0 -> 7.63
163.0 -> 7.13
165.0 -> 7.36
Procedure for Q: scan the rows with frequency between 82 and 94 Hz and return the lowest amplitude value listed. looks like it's 7.24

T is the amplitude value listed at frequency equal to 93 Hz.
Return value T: 7.9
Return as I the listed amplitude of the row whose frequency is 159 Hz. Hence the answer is 7.34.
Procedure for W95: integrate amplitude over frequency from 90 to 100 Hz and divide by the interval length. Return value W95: 7.6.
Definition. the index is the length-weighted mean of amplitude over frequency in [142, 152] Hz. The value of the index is 7.3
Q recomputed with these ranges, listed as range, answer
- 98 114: 7.19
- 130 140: 6.99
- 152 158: 7.57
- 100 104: 7.75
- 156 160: 7.34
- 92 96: 7.28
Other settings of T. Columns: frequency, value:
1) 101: 7.75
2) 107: 7.62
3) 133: 7.51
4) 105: 7.19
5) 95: 7.28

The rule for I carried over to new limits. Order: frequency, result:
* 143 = 7.21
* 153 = 7.68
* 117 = 7.41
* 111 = 7.9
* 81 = 8.02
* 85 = 7.62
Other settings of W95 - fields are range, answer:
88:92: 7.4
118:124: 7.38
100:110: 7.58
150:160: 7.48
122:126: 7.44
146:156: 7.44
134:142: 7.37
